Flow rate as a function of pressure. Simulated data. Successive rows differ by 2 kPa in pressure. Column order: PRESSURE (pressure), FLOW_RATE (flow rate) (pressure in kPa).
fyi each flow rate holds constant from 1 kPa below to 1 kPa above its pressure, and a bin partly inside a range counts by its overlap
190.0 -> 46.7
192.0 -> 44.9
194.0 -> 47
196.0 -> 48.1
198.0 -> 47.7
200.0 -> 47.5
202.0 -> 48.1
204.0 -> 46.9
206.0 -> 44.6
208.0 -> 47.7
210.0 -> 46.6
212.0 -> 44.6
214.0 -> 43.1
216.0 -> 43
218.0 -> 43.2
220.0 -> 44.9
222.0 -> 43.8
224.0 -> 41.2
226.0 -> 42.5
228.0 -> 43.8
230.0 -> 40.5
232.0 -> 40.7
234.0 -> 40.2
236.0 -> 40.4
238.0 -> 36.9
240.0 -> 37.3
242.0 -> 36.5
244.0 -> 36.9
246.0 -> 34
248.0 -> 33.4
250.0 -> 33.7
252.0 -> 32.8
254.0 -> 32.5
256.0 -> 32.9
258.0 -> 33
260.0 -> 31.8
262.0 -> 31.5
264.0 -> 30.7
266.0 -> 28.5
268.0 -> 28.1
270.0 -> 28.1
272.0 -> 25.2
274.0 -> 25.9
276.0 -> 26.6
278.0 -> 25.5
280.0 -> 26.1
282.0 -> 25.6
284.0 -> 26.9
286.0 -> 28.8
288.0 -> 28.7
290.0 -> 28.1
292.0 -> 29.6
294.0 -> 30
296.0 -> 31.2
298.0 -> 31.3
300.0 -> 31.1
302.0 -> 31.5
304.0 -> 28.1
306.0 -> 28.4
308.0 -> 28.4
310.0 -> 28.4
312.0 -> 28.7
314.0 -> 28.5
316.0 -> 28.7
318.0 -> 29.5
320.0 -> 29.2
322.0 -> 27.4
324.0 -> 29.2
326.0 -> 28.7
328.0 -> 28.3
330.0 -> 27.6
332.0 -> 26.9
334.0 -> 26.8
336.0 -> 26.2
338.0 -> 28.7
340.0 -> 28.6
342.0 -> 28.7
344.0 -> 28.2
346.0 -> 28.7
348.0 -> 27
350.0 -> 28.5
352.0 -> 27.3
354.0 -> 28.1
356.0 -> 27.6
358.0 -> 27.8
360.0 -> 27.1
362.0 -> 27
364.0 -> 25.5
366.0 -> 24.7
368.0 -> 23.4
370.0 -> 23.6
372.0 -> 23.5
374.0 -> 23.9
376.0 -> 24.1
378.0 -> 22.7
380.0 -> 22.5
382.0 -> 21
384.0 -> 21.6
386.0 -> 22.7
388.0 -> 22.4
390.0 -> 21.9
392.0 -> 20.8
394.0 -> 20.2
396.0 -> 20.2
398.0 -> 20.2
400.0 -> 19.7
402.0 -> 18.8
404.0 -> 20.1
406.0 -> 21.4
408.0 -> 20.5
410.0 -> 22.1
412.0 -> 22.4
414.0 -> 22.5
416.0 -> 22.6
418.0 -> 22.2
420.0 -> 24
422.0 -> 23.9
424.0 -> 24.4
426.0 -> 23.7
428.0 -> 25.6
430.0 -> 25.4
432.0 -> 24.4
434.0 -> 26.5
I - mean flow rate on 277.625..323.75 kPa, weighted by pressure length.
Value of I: 28.7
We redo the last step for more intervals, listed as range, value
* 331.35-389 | 25.7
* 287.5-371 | 28.1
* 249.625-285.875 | 29.1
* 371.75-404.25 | 21.5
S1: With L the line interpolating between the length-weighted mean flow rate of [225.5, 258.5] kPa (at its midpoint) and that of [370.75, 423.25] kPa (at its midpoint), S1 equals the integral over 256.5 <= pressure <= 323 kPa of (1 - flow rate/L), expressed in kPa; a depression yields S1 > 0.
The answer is 7.0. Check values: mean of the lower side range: 36.9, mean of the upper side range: 21.9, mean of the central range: 28.8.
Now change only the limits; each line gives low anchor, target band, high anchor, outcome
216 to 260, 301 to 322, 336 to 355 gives 1.6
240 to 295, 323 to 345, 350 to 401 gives -1.5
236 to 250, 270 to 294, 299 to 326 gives 3.6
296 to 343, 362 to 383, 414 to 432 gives 2.1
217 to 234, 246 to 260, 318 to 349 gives 2.1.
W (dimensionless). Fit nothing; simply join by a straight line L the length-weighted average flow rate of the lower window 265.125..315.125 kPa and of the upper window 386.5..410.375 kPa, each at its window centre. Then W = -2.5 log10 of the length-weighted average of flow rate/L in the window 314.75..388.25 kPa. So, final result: -0.10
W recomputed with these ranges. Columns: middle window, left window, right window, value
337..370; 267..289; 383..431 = -0.13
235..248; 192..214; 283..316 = 0.08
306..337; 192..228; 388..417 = 0.11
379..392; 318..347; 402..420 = 0.09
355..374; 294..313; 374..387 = -0.06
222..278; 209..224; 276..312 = 0.10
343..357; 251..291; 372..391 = -0.15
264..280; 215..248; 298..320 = 0.26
